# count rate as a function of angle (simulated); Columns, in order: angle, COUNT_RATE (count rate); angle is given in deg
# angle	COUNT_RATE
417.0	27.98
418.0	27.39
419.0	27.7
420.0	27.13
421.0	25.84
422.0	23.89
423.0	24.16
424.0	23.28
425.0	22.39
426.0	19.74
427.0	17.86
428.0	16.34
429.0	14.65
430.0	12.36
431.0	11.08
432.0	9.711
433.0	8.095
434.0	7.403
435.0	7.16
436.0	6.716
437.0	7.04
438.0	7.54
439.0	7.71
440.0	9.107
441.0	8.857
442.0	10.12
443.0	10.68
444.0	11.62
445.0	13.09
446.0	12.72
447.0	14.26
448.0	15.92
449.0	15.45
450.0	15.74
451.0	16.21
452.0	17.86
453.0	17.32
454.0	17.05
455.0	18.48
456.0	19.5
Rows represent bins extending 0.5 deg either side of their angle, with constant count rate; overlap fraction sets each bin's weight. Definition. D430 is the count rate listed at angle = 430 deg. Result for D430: 12.36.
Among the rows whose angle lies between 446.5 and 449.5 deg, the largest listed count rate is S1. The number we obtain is 15.92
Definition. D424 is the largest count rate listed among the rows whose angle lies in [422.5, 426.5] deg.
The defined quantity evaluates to 24.16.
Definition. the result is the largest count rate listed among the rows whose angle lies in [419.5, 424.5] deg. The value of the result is 27.13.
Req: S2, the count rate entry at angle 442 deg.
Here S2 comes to 10.12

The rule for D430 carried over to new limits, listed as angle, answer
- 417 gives 27.98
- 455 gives 18.48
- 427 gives 17.86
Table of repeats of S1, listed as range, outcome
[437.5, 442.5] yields 10.12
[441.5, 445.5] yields 13.09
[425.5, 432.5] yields 19.74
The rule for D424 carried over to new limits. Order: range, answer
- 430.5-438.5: 11.08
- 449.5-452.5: 17.86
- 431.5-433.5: 9.711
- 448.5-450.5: 15.74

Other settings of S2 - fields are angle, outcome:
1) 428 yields 16.34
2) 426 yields 19.74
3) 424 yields 23.28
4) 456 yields 19.5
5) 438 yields 7.54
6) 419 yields 27.7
